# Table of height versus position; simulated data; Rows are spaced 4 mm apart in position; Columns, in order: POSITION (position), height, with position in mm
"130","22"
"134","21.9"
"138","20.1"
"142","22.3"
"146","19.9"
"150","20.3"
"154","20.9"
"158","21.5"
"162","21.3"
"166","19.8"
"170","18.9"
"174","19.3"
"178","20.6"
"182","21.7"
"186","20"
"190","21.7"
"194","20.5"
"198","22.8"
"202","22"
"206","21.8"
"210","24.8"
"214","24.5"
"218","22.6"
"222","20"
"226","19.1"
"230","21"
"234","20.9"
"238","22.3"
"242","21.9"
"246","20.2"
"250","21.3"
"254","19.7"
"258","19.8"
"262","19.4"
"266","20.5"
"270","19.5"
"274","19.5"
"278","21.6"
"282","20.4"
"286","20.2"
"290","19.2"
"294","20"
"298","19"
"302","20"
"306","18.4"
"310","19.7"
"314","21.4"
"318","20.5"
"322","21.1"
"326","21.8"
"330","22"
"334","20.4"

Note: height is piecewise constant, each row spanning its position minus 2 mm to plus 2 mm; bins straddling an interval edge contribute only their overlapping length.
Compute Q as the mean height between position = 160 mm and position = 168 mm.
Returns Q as 20.6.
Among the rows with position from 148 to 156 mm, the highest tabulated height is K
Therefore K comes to 20.9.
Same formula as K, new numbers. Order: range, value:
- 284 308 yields 20.2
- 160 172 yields 21.3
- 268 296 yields 21.6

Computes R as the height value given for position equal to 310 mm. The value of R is 19.7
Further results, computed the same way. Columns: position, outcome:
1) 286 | 20.2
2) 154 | 20.9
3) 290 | 19.2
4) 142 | 22.3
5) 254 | 19.7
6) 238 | 22.3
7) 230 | 21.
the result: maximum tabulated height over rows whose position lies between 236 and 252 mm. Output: 22.3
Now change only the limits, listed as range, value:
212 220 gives 24.5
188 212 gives 24.8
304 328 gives 21.8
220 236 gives 21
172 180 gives 20.6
